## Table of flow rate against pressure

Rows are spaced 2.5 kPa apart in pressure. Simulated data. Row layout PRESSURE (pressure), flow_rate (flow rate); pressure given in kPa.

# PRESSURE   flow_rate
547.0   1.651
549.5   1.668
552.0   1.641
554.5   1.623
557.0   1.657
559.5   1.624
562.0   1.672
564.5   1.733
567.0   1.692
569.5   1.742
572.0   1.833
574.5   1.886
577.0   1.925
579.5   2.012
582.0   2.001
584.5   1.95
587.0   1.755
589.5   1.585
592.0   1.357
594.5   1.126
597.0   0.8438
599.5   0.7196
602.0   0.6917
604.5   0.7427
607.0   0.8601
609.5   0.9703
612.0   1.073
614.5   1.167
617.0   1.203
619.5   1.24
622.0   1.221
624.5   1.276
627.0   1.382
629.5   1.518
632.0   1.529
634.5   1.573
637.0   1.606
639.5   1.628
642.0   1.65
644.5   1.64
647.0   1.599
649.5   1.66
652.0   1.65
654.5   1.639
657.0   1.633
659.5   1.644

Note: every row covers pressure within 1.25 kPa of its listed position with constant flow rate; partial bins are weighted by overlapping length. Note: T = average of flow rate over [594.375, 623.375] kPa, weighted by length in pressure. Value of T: 0.984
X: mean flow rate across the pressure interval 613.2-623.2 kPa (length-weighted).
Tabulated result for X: 1.21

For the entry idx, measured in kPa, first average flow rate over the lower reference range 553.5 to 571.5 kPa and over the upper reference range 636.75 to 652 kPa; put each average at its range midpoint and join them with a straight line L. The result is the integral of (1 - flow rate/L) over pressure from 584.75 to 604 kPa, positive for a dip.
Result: 5.6 kPa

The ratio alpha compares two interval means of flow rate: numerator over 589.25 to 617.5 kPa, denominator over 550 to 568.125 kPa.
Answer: 0.6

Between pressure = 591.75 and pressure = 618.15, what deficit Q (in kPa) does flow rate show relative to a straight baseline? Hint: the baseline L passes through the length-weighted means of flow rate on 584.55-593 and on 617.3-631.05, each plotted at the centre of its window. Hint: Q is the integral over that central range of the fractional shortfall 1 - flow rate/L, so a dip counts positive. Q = 9.3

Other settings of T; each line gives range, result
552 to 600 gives 1.63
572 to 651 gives 1.41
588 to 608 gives 1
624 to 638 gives 1.49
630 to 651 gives 1.61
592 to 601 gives 0.955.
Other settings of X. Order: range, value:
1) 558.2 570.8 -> 1.69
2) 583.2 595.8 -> 1.55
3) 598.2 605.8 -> 0.72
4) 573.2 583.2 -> 1.96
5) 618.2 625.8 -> 1.25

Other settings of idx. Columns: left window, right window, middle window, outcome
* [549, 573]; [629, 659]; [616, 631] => 2.94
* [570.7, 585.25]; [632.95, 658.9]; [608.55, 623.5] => 5.17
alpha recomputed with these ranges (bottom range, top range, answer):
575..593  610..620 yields 0.64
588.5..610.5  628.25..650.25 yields 1.63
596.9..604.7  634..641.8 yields 2.19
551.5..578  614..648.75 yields 0.84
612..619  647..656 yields 1.40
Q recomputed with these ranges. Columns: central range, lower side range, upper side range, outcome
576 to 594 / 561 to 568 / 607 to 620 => -3.9 kPa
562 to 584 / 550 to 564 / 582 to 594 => -2.5 kPa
